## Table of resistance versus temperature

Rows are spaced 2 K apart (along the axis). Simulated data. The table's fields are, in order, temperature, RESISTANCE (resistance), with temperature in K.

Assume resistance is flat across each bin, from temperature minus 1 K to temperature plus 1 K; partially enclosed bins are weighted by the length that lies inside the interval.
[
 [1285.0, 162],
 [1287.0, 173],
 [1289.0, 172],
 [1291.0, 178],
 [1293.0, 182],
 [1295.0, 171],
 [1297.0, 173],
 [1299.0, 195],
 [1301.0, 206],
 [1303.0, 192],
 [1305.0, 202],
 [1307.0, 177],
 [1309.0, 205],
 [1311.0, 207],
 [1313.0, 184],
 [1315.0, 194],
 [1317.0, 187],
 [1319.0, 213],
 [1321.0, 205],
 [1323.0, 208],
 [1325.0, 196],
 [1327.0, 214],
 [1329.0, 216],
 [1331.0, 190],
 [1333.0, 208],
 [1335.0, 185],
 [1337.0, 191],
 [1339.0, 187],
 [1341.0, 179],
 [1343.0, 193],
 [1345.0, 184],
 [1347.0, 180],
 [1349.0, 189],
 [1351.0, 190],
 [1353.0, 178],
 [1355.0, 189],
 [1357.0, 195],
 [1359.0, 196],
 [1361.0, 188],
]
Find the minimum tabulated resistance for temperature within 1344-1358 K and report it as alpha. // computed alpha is 178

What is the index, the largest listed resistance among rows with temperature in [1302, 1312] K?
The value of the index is 207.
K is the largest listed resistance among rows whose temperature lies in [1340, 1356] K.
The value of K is 193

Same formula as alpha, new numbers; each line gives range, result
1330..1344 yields 179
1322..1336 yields 185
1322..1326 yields 196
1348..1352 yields 189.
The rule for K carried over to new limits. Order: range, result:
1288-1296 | 182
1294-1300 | 195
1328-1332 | 216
